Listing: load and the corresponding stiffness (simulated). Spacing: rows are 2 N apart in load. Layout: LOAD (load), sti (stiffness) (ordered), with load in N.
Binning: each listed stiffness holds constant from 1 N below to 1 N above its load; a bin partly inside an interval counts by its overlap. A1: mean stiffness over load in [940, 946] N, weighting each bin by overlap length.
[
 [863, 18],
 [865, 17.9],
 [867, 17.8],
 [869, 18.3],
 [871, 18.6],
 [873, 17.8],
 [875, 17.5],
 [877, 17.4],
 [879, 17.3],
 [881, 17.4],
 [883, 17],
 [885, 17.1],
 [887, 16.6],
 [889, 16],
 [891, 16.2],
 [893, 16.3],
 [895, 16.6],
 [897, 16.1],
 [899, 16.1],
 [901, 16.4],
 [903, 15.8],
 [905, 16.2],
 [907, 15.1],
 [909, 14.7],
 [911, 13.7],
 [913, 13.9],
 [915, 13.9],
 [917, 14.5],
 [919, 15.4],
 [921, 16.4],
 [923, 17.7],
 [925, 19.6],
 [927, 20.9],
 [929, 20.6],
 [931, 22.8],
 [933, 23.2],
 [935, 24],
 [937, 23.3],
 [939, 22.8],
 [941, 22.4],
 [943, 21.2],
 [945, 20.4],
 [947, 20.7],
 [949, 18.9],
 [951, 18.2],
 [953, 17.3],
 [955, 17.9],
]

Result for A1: 21.3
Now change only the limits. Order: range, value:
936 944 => 22.4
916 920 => 14.9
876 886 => 17.2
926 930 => 20.8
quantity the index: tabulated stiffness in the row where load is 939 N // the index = 22.8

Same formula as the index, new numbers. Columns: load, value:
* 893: 16.3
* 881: 17.4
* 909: 14.7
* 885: 17.1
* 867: 17.8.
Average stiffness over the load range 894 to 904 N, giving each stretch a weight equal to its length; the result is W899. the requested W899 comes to 16.2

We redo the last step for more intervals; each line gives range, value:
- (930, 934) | 23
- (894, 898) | 16.4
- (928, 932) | 21.7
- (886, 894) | 16.3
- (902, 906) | 16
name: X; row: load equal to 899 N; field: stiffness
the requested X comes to 16.1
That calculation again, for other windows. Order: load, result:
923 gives 17.7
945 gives 20.4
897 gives 16.1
